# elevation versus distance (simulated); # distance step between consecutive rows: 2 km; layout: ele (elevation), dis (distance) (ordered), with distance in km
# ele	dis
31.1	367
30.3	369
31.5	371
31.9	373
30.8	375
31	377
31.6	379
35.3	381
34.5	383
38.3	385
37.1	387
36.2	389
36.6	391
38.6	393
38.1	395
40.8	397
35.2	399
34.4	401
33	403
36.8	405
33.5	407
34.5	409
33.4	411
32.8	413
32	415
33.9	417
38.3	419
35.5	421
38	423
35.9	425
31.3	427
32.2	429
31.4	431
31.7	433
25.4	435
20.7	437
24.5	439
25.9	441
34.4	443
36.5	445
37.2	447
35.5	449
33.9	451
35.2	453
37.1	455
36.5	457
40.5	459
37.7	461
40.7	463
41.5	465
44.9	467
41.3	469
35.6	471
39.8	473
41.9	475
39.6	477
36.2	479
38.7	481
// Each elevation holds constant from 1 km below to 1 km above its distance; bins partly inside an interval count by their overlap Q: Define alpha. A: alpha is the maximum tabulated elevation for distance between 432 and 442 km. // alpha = 31.7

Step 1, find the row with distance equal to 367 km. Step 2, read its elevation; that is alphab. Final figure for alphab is 31.1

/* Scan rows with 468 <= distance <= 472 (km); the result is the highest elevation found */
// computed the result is 41.3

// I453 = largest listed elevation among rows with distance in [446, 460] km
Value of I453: 40.5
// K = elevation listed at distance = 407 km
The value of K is 33.5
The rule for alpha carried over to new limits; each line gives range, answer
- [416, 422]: 38.3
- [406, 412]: 34.5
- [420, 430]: 38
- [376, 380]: 31.6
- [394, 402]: 40.8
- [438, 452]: 37.2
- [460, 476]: 44.9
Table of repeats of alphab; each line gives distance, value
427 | 31.3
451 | 33.9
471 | 35.6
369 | 30.3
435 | 25.4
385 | 38.3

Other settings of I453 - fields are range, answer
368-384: 35.3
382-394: 38.6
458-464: 40.7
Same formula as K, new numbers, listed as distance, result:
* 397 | 40.8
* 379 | 31.6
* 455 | 37.1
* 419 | 38.3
